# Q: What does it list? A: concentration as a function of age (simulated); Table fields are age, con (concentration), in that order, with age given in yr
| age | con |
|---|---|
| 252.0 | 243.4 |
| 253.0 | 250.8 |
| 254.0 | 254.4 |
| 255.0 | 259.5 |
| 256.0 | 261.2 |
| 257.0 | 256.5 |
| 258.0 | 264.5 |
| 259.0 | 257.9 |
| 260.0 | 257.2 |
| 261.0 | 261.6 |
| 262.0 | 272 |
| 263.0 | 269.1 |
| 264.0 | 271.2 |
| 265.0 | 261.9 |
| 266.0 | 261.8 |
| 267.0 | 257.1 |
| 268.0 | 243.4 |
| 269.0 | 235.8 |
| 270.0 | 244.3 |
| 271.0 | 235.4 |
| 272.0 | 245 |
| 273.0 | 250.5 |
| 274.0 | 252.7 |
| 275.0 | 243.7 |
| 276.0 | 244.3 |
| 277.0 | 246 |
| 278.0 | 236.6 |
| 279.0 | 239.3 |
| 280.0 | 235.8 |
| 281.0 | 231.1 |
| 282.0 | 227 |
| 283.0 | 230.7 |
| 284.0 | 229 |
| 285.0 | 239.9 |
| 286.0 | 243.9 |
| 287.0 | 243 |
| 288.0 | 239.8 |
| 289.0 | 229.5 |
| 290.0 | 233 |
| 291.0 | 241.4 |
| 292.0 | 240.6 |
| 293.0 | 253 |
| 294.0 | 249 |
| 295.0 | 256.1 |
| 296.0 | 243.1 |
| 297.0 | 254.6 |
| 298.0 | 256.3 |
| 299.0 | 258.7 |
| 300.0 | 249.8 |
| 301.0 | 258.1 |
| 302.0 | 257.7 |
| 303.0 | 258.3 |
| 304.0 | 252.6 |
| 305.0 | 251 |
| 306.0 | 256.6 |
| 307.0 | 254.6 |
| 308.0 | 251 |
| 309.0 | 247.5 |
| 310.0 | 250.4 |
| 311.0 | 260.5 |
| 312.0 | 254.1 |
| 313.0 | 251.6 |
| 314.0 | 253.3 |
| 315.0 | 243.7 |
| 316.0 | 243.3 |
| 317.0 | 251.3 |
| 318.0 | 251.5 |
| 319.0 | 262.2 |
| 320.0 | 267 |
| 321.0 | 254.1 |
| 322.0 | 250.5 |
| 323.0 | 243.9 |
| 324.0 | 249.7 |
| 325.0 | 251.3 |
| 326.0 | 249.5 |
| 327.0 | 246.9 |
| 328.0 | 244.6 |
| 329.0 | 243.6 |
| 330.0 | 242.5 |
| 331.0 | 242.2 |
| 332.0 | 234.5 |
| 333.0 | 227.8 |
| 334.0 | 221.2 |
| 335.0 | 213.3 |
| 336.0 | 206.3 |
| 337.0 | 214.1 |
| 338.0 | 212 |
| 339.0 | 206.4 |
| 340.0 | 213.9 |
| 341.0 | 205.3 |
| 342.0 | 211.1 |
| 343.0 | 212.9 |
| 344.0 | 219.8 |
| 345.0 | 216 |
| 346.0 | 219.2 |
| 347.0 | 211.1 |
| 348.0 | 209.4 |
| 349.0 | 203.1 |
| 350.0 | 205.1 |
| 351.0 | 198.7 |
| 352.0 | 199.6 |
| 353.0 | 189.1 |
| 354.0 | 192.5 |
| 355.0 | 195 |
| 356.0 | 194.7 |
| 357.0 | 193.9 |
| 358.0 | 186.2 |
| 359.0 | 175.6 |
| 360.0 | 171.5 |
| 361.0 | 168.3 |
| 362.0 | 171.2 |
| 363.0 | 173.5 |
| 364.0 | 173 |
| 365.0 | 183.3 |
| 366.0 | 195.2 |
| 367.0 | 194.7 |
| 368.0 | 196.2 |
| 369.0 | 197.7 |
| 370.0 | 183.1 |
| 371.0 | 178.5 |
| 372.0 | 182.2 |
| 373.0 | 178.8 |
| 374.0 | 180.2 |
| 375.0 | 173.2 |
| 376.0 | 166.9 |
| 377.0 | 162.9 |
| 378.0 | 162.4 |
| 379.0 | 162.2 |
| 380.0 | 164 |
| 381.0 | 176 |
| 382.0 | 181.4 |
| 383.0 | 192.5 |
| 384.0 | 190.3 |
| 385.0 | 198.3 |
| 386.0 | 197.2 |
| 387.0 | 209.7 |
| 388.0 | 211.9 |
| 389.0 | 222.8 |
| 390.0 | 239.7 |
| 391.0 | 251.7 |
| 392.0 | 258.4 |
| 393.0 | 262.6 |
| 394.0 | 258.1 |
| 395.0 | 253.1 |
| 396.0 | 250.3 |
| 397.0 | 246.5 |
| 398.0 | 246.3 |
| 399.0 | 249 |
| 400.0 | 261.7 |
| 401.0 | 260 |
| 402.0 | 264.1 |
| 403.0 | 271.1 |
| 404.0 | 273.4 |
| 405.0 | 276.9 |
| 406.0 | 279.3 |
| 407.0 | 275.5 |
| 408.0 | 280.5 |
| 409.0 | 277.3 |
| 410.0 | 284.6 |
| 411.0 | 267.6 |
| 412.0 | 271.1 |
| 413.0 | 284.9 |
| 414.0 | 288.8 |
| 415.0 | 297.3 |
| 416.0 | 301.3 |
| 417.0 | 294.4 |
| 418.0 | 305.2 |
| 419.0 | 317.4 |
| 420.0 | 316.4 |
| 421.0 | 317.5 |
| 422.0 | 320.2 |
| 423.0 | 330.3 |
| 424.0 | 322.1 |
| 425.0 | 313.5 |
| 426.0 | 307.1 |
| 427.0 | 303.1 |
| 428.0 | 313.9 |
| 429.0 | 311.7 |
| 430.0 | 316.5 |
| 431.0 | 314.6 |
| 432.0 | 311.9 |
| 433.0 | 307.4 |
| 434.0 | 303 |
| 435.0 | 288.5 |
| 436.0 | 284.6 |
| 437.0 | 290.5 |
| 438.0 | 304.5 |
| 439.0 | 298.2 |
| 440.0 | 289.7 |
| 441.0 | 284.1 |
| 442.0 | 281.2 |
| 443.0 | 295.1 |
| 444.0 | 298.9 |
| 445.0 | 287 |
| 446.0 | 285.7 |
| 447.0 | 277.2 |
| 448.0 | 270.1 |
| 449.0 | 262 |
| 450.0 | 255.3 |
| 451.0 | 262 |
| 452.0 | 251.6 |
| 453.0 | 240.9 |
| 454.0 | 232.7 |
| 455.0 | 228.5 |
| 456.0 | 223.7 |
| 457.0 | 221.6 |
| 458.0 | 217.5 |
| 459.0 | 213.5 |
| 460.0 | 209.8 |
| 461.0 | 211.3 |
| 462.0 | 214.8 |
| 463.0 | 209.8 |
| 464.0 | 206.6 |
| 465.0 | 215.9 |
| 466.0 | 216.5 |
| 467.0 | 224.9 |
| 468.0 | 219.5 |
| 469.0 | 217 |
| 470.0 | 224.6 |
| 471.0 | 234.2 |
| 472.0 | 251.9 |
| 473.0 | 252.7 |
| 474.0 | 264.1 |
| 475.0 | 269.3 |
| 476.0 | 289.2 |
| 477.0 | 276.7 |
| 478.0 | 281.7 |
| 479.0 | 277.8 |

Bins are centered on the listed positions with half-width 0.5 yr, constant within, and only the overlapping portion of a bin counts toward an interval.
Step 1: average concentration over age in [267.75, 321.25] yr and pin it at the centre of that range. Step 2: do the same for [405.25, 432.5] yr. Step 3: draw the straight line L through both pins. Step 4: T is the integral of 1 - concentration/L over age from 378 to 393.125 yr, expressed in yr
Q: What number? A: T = 4.3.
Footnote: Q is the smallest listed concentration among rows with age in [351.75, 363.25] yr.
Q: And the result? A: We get 168.3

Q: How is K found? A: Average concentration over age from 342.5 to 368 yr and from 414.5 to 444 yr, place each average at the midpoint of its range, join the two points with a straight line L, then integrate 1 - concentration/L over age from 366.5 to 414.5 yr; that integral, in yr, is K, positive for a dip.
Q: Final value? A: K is 4.2 yr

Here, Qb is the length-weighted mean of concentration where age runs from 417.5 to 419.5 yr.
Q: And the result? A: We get 311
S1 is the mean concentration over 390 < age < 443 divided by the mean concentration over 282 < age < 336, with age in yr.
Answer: 1.16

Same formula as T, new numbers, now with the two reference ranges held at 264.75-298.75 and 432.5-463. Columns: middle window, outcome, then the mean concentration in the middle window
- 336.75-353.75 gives 2.86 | 208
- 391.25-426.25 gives -3.28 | 282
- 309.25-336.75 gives 0.38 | 245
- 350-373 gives 6.02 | 186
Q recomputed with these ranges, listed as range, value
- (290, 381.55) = 162.2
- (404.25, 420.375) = 267.6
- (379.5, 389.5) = 164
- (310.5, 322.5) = 243.3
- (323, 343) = 205.3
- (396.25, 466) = 206.6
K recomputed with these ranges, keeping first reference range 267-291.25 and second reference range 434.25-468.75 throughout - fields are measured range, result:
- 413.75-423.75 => -2.39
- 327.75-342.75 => 1.33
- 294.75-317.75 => -1.06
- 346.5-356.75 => 1.89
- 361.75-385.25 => 6.36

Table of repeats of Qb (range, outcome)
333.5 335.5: 217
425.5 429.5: 309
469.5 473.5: 241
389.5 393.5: 253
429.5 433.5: 313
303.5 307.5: 254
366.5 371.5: 190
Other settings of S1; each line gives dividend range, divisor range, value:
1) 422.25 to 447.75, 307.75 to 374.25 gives 1.39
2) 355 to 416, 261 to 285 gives 0.89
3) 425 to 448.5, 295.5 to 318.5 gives 1.18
